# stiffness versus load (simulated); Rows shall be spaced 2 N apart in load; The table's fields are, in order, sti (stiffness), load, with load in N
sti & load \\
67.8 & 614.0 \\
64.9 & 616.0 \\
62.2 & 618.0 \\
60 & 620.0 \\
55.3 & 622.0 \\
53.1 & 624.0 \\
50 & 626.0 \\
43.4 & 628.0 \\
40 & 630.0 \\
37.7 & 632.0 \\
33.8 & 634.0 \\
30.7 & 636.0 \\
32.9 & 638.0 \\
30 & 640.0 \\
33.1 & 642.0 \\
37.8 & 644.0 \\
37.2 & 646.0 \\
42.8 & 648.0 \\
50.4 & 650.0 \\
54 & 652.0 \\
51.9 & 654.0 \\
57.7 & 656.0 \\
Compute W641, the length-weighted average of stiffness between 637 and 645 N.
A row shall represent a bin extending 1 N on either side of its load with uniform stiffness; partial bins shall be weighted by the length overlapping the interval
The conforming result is 33.5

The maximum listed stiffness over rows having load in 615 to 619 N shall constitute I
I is 64.9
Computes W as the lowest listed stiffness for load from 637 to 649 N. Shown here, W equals 30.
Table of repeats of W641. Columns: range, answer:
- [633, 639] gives 32.5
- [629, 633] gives 38.9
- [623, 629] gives 48.8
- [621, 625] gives 54.2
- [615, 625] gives 59.1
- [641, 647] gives 36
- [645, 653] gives 46.1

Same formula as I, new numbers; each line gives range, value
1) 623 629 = 53.1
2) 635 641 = 32.9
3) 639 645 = 37.8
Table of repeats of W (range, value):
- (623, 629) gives 43.4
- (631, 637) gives 30.7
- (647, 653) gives 42.8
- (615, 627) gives 50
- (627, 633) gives 37.7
